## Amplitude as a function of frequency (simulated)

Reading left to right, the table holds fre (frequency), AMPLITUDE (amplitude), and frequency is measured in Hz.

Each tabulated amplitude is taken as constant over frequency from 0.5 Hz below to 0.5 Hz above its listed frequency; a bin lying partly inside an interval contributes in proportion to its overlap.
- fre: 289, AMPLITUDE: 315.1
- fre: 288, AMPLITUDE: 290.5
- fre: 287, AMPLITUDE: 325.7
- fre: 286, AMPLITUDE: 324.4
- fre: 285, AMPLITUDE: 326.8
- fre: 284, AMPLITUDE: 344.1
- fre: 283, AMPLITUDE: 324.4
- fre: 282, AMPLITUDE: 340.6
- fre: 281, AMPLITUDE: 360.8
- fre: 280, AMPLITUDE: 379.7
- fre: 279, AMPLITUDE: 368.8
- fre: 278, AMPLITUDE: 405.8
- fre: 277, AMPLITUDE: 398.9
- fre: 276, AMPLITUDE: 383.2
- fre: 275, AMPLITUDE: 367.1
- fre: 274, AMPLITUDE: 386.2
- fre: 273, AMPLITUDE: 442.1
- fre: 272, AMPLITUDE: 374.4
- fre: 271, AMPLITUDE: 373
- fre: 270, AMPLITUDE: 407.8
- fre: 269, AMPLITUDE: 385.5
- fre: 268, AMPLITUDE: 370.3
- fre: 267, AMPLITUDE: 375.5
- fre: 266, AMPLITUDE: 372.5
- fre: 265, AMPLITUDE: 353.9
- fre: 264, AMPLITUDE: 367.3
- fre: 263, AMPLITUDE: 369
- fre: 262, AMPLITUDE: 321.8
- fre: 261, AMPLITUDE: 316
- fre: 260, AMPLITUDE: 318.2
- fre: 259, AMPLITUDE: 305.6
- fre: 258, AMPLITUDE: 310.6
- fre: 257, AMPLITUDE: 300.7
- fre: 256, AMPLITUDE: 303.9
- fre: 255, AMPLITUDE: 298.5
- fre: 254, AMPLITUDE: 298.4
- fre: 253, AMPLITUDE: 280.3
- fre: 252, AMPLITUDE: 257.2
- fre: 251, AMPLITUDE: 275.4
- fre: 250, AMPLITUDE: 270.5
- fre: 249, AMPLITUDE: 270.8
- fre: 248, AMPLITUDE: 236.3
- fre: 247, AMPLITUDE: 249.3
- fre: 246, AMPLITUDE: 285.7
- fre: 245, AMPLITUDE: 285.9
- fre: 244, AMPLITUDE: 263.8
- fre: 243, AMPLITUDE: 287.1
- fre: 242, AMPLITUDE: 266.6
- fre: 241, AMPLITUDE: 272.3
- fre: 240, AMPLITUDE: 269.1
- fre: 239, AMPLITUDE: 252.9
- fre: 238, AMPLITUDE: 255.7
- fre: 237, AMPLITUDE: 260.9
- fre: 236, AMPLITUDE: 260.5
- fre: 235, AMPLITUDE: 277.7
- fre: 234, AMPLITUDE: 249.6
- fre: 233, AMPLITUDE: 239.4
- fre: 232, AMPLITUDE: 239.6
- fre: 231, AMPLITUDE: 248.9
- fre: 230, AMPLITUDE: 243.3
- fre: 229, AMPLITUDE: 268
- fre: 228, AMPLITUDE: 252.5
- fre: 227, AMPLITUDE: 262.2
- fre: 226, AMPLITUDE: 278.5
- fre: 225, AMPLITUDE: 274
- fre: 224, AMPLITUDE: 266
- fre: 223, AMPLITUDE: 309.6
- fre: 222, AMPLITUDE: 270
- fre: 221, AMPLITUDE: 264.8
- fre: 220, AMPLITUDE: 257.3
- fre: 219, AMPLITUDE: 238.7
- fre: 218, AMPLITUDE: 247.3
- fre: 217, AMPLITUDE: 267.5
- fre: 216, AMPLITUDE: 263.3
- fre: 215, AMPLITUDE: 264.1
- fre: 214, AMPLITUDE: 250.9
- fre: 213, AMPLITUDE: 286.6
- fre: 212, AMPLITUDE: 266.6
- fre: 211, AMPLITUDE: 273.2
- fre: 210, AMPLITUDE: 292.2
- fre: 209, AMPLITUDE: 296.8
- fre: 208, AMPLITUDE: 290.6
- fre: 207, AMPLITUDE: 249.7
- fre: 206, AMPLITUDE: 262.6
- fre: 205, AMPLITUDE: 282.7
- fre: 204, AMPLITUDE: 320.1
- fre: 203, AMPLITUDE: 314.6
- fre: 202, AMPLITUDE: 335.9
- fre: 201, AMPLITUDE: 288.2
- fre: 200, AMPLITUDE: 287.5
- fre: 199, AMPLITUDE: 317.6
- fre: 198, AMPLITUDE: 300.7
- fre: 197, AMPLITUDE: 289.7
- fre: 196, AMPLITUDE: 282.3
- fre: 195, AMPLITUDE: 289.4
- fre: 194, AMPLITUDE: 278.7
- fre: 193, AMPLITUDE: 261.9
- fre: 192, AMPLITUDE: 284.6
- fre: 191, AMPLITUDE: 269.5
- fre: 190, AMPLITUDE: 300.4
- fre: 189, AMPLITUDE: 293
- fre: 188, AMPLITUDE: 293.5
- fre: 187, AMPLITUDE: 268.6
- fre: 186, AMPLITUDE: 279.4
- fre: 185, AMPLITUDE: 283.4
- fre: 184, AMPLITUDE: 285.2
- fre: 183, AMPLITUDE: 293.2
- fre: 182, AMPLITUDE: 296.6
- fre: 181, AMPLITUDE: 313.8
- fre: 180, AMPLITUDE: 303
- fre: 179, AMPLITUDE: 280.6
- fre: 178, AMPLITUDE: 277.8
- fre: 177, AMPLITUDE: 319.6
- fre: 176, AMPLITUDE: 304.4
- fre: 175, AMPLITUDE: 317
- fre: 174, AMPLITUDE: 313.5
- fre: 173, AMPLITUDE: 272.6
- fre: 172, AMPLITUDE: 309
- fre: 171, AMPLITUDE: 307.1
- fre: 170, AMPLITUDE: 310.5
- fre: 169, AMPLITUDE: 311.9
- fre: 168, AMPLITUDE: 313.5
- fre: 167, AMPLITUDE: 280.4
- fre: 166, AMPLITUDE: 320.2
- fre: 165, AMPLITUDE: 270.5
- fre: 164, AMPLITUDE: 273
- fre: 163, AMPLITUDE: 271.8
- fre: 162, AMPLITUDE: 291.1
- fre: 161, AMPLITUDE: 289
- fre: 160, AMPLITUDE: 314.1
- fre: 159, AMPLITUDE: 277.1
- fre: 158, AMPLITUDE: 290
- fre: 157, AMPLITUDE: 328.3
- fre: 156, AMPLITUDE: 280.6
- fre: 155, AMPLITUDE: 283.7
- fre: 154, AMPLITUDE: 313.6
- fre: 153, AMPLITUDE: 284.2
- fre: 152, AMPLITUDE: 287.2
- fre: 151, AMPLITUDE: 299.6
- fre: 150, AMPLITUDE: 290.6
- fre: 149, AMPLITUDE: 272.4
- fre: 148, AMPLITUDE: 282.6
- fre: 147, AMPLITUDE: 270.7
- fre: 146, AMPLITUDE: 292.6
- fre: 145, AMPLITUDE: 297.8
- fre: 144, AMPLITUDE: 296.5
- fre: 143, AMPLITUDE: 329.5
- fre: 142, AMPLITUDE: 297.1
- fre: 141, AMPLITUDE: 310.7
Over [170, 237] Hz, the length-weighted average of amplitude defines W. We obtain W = 281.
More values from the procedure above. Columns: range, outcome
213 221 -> 258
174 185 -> 299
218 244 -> 262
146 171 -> 292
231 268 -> 290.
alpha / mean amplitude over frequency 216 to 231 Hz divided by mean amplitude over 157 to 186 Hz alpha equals 0.9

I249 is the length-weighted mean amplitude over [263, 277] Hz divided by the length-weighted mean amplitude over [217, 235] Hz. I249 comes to 1.47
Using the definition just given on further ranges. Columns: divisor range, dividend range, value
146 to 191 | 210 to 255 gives 0.91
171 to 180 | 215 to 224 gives 0.88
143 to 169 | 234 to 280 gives 1.09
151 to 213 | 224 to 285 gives 1.06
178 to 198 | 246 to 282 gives 1.18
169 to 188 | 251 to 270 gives 1.11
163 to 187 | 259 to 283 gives 1.25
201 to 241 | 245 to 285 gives 1.25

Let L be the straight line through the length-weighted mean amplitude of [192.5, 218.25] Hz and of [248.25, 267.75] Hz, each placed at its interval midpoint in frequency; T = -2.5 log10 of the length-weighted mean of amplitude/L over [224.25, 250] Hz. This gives 0.152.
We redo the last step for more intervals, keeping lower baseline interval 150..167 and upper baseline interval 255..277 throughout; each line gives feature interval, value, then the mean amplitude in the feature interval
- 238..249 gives 0.27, 267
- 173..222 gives 0.11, 285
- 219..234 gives 0.26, 261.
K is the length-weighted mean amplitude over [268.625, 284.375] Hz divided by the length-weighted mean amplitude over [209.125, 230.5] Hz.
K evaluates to 1.41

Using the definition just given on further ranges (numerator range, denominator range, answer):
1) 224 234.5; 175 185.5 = 0.86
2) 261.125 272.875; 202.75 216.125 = 1.33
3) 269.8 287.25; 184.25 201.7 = 1.28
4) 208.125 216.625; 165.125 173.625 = 0.91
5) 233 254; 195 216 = 0.93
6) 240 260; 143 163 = 0.96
